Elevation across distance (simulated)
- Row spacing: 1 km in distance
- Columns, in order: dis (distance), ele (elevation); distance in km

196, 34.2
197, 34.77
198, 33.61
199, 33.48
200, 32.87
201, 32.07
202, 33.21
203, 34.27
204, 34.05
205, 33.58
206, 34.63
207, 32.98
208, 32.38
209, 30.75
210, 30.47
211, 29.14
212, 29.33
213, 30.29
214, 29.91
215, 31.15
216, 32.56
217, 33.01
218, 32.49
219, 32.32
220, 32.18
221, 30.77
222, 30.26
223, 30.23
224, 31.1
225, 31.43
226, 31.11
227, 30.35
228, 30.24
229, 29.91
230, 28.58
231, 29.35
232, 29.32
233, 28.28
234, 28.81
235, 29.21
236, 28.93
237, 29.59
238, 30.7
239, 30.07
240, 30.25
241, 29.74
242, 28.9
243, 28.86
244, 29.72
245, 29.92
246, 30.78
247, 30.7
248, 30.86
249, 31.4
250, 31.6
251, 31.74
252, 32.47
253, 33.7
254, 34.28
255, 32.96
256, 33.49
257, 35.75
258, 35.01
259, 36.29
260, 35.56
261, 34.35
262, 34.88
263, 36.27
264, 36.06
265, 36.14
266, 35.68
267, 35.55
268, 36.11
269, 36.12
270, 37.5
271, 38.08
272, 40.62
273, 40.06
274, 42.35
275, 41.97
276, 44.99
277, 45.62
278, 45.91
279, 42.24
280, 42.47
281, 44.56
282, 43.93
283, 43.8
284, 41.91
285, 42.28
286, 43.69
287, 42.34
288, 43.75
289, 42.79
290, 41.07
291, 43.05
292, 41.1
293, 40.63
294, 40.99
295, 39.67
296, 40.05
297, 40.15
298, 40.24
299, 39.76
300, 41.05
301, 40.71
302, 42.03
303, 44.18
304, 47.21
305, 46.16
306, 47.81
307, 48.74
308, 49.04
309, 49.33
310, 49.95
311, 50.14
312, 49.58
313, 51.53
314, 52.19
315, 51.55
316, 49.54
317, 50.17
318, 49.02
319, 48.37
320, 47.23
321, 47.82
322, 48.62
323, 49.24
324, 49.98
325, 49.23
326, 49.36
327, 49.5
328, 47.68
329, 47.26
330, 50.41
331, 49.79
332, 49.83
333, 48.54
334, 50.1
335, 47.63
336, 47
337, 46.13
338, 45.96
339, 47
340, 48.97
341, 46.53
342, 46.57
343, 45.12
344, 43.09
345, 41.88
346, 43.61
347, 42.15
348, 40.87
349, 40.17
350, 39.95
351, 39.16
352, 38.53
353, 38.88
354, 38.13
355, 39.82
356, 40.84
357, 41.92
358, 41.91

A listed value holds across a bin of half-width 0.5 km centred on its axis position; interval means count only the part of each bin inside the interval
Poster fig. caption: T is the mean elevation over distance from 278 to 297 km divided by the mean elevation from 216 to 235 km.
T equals 1.38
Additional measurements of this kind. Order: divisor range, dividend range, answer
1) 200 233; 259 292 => 1.29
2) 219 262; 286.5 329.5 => 1.47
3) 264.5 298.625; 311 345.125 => 1.18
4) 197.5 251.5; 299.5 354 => 1.50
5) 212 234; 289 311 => 1.42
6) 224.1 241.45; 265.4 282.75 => 1.37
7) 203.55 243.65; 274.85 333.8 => 1.49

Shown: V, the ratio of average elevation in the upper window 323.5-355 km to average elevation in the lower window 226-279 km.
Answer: 1.34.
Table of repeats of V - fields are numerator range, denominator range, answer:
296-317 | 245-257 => 1.44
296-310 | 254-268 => 1.26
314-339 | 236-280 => 1.39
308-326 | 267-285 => 1.19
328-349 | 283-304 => 1.11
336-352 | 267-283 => 1.06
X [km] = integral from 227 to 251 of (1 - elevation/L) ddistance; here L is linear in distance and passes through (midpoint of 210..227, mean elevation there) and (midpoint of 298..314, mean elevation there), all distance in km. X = 3.3 km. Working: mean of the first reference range 31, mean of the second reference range 46.5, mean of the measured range 29.9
